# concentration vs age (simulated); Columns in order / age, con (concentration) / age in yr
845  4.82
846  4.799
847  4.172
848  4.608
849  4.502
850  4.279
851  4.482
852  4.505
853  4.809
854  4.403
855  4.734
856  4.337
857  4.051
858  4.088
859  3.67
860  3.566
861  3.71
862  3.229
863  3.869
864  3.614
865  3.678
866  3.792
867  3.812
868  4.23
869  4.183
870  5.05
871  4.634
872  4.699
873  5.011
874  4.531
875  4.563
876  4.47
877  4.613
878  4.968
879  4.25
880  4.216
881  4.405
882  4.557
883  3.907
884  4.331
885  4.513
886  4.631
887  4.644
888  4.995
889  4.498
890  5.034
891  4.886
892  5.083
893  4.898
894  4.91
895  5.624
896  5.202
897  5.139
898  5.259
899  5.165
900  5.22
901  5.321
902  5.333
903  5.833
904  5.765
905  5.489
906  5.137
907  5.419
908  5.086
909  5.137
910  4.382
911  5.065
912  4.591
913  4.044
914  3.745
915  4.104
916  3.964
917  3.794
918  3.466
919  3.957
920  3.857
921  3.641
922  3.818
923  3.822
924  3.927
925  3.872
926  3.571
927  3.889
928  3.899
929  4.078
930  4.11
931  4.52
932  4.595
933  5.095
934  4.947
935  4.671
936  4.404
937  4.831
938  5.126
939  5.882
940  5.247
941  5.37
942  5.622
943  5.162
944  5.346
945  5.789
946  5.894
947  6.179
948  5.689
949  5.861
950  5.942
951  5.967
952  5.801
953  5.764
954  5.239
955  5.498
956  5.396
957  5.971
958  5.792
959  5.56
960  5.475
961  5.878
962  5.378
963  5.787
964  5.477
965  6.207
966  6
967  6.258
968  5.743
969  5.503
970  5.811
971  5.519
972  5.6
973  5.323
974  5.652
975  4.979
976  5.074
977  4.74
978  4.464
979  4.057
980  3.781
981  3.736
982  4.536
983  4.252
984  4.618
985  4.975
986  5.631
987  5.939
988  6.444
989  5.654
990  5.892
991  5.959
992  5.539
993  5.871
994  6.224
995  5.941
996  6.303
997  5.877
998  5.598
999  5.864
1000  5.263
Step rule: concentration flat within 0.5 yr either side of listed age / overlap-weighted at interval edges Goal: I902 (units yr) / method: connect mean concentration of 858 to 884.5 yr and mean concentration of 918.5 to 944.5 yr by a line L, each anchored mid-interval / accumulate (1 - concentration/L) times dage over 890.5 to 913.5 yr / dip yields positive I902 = -4.04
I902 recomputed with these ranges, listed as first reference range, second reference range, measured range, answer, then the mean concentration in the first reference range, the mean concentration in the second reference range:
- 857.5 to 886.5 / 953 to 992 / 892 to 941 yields 0.71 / 4.23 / 5.37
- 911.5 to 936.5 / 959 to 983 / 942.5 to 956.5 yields -2.86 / 4.1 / 5.25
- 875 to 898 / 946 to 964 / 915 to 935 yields 4.64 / 4.73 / 5.71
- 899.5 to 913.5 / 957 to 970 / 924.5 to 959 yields 2.37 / 5.13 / 5.77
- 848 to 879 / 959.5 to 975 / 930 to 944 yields 0.69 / 4.27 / 5.68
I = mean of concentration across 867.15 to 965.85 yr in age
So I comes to 4.9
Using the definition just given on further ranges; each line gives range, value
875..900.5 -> 4.77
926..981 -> 5.26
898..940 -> 4.57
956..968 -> 5.78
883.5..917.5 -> 4.89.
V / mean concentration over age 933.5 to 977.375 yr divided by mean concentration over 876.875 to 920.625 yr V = 1.17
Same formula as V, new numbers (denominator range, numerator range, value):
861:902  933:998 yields 1.19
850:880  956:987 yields 1.24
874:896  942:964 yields 1.21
